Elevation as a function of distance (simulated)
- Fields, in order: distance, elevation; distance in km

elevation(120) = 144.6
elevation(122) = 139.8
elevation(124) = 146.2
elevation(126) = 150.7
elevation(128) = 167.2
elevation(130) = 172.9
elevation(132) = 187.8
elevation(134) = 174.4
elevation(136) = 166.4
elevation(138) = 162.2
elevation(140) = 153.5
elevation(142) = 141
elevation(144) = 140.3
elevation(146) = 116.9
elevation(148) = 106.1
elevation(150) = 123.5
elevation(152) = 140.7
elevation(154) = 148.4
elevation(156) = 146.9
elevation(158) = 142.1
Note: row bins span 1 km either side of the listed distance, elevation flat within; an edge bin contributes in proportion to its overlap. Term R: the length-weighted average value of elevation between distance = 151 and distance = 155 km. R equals 145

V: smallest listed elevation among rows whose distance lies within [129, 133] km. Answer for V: 172.9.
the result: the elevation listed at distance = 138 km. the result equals 162.2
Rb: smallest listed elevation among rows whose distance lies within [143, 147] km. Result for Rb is 116.9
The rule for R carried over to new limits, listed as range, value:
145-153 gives 122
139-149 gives 132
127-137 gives 174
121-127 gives 146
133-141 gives 164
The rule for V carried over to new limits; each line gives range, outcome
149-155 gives 123.5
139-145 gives 140.3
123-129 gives 146.2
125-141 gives 150.7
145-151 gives 106.1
